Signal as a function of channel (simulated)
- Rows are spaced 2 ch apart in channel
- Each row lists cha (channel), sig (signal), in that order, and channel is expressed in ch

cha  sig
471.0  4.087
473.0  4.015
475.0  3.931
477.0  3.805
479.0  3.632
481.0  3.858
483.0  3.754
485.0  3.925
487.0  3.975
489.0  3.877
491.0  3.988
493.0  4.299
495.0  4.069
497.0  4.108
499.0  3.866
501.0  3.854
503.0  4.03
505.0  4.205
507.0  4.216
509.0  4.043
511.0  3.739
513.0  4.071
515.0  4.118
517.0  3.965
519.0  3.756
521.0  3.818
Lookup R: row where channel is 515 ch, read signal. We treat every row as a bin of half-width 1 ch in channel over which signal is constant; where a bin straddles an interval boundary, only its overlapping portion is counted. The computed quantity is 4.118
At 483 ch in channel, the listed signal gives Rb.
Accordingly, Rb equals 3.754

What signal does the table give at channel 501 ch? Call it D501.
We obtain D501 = 3.854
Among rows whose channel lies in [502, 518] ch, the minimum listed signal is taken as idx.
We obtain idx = 3.739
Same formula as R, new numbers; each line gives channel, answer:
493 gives 4.299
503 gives 4.03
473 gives 4.015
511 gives 3.739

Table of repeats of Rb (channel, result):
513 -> 4.071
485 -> 3.925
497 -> 4.108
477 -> 3.805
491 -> 3.988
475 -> 3.931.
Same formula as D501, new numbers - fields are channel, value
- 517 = 3.965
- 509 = 4.043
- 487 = 3.975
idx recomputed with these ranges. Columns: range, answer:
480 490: 3.754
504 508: 4.205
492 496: 4.069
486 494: 3.877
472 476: 3.931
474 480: 3.632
